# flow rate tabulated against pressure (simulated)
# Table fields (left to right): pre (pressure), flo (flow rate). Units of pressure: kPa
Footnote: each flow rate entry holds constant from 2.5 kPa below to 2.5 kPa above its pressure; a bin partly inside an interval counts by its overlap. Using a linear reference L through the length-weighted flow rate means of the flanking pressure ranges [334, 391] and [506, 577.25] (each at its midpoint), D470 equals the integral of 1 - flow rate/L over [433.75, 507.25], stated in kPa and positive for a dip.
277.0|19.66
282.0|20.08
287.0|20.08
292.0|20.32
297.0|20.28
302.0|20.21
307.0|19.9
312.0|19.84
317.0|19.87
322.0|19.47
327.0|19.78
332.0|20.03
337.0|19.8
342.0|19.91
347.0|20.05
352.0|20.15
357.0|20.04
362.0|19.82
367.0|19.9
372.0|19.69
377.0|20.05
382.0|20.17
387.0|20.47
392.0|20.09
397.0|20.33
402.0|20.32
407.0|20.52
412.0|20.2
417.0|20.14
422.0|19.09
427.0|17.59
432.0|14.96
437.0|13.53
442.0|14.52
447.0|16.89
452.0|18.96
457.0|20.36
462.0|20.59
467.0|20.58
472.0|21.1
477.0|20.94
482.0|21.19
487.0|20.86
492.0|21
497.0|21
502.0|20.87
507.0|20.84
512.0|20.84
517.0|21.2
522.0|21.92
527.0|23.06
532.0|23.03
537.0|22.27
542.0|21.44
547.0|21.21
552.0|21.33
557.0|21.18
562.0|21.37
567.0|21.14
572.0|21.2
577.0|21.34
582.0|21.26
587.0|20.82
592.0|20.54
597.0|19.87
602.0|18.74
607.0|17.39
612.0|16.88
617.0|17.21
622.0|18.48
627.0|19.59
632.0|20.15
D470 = 5.3 kPa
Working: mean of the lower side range 20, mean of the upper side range 21.6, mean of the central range 19.5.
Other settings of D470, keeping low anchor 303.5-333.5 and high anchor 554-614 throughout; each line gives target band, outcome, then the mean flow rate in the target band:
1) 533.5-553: -1.5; 21.7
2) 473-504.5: -1.5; 21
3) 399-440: 3.5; 18.3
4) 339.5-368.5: -0.2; 20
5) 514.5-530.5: -1.6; 22.1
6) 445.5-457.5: 0.8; 18.6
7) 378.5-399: -0.3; 20.3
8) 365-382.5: 0.0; 19.9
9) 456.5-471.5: -0.4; 20.6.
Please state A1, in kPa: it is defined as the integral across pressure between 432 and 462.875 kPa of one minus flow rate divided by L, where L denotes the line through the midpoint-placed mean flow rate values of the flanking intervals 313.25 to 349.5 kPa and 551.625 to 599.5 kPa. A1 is 5.0 kPa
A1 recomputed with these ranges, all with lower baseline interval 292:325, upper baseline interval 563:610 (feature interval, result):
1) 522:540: -2.2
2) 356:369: 0.1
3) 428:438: 2.6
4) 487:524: -1.7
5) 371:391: -0.1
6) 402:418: -0.2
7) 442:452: 1.6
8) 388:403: -0.2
